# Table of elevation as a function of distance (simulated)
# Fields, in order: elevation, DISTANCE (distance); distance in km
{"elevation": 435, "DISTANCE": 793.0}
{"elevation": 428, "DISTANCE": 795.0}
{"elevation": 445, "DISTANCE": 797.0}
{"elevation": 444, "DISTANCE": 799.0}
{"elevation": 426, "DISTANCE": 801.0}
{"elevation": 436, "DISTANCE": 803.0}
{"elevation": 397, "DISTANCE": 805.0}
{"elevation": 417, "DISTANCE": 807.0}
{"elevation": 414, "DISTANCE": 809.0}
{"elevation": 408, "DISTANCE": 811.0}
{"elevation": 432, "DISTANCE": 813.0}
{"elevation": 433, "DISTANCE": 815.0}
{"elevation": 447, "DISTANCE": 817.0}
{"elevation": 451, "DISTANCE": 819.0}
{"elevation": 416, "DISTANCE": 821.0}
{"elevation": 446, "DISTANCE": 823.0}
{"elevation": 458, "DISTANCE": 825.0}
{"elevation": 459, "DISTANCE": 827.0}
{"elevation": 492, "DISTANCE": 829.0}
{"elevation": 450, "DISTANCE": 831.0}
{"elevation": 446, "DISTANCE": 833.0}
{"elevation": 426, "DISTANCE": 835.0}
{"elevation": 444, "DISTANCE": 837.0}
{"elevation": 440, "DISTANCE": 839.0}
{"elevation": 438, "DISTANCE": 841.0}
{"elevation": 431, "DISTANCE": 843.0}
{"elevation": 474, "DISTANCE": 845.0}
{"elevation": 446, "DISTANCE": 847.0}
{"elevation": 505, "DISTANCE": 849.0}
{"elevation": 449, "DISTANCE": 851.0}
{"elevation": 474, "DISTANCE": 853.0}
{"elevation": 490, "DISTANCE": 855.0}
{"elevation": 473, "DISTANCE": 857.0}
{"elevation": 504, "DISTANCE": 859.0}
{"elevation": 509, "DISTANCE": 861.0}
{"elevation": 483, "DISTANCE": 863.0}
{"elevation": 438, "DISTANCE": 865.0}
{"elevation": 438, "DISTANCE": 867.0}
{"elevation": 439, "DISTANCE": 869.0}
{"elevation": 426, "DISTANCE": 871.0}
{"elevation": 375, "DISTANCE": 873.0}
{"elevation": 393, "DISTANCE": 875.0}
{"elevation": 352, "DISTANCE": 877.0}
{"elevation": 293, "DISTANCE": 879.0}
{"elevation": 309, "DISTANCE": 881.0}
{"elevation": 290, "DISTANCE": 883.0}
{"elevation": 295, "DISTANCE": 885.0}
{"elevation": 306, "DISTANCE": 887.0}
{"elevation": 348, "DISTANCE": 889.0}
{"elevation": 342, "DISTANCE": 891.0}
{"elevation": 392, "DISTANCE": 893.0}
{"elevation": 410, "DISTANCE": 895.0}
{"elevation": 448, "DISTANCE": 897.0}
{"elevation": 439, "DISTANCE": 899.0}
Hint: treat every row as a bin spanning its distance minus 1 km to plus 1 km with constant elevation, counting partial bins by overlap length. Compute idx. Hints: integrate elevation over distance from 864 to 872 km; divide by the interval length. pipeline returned 435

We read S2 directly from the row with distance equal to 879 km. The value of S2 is 293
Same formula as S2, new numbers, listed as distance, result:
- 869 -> 439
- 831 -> 450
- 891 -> 342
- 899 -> 439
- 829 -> 492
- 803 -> 436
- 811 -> 408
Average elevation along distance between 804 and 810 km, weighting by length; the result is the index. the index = 409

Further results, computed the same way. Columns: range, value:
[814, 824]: 439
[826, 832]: 467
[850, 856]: 471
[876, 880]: 322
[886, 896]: 360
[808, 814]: 418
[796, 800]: 444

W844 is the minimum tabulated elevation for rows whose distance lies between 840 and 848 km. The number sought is 431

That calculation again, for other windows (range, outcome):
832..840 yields 426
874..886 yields 290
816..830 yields 416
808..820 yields 408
